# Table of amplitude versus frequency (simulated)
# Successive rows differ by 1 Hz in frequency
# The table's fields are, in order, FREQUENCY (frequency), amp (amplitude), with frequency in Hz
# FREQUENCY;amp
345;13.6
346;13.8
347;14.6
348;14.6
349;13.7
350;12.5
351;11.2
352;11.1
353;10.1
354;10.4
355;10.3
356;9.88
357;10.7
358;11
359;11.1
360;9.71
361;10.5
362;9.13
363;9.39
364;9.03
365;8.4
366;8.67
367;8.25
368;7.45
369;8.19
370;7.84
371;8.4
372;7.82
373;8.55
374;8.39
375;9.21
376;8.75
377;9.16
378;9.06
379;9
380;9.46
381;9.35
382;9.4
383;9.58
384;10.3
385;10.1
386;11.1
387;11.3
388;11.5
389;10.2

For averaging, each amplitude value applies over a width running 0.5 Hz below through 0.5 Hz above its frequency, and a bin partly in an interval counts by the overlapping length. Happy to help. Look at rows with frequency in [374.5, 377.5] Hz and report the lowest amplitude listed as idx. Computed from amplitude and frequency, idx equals 8.75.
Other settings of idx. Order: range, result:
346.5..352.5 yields 11.1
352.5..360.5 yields 9.71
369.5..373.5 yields 7.82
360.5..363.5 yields 9.13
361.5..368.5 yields 7.45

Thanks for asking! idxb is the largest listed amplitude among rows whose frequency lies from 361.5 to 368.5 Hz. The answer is 9.39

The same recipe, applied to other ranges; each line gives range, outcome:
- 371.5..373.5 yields 8.55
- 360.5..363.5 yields 10.5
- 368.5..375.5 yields 9.21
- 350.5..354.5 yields 11.2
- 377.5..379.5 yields 9.06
